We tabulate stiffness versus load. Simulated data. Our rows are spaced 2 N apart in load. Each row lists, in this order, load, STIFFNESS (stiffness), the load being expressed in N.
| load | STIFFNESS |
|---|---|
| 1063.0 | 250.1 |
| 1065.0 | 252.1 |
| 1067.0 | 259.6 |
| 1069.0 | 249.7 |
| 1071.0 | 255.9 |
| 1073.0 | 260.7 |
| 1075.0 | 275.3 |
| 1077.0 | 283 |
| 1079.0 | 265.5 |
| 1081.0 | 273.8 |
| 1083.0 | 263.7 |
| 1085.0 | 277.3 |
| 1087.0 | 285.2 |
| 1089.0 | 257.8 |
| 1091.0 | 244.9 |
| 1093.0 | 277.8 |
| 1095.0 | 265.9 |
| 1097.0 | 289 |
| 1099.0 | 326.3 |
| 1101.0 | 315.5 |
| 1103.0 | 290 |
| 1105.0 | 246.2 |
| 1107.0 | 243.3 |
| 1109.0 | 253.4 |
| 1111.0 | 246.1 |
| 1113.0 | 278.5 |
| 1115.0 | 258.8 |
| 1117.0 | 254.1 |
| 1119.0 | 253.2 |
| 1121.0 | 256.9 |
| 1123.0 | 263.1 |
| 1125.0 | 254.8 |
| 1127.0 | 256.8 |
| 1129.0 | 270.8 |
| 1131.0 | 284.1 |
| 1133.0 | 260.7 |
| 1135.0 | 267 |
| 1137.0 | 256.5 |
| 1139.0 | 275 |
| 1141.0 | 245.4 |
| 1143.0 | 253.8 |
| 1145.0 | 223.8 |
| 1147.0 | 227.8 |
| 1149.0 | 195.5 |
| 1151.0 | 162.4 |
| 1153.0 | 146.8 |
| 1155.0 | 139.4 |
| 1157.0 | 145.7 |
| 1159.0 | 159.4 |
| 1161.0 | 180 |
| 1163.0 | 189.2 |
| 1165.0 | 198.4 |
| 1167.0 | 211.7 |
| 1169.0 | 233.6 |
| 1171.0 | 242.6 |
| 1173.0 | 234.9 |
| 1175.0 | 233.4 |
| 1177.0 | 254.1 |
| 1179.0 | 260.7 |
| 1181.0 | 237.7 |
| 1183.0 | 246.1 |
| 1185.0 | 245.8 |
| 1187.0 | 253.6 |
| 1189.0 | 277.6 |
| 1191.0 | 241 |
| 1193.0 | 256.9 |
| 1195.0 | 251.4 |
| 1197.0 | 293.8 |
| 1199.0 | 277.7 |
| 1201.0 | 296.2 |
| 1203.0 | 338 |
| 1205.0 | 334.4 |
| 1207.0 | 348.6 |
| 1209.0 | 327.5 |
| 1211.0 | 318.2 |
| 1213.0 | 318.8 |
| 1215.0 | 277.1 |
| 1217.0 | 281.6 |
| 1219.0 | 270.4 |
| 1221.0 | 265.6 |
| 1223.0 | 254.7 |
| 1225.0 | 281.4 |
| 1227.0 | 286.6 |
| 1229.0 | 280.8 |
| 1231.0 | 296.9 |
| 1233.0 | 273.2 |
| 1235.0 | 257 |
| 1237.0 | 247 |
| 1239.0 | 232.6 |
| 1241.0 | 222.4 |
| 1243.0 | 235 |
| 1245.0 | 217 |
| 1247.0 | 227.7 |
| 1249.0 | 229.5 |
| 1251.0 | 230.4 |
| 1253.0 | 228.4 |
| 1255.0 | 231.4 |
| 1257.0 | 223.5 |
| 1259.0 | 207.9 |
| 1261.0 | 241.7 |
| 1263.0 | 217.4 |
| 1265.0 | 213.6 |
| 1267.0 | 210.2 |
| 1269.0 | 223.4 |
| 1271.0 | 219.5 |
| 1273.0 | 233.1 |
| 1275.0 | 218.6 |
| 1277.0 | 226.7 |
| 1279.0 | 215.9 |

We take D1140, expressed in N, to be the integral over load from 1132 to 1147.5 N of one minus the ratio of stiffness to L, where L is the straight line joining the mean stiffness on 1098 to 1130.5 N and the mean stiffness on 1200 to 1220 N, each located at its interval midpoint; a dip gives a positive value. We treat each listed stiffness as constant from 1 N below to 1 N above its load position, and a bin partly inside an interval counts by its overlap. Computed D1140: 1.48 N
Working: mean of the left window 267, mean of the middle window 252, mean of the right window 311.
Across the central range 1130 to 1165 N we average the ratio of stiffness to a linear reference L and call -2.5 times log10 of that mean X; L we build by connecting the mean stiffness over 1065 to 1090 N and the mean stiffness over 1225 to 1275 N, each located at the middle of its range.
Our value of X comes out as 0.20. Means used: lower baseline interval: 267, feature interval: 212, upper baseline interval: 237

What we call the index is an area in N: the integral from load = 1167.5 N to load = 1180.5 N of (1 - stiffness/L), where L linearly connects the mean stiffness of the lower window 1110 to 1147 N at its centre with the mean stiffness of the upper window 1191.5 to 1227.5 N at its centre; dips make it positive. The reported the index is 1.7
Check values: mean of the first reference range 258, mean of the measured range 242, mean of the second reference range 293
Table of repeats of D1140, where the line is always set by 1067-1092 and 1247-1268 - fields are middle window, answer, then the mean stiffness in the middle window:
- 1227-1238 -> -2.05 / 272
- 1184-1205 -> -3.32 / 276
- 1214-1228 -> -2.51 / 274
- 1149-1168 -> 5.79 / 172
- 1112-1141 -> -0.95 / 263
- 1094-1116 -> -1.19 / 274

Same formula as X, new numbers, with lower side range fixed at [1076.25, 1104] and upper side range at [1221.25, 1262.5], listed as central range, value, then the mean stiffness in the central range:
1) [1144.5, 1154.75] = 0.390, 186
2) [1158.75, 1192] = 0.129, 231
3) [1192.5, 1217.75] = -0.192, 303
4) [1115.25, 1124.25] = 0.066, 257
